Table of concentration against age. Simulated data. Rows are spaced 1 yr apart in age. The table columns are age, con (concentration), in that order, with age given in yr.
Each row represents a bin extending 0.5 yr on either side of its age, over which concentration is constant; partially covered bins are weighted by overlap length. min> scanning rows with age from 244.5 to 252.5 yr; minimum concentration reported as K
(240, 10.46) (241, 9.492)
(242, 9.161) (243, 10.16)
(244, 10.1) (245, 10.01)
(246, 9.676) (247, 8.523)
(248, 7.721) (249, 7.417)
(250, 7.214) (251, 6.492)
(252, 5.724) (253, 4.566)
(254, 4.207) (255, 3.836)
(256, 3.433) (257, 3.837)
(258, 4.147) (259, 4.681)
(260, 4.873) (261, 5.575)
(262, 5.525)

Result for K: 5.724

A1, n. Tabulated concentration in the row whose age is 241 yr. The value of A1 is 9.492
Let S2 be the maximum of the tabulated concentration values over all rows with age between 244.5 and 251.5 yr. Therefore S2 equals 10.01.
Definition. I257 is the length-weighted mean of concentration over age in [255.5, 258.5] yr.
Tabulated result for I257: 3.81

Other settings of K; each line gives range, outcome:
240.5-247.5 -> 8.523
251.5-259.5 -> 3.433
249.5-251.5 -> 6.492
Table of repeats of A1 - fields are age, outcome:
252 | 5.724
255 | 3.836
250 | 7.214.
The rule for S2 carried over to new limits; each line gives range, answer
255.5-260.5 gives 4.873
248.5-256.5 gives 7.417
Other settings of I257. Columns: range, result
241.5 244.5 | 9.81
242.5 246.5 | 9.99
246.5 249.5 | 7.89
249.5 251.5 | 6.85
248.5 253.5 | 6.28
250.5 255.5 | 4.96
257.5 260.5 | 4.57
